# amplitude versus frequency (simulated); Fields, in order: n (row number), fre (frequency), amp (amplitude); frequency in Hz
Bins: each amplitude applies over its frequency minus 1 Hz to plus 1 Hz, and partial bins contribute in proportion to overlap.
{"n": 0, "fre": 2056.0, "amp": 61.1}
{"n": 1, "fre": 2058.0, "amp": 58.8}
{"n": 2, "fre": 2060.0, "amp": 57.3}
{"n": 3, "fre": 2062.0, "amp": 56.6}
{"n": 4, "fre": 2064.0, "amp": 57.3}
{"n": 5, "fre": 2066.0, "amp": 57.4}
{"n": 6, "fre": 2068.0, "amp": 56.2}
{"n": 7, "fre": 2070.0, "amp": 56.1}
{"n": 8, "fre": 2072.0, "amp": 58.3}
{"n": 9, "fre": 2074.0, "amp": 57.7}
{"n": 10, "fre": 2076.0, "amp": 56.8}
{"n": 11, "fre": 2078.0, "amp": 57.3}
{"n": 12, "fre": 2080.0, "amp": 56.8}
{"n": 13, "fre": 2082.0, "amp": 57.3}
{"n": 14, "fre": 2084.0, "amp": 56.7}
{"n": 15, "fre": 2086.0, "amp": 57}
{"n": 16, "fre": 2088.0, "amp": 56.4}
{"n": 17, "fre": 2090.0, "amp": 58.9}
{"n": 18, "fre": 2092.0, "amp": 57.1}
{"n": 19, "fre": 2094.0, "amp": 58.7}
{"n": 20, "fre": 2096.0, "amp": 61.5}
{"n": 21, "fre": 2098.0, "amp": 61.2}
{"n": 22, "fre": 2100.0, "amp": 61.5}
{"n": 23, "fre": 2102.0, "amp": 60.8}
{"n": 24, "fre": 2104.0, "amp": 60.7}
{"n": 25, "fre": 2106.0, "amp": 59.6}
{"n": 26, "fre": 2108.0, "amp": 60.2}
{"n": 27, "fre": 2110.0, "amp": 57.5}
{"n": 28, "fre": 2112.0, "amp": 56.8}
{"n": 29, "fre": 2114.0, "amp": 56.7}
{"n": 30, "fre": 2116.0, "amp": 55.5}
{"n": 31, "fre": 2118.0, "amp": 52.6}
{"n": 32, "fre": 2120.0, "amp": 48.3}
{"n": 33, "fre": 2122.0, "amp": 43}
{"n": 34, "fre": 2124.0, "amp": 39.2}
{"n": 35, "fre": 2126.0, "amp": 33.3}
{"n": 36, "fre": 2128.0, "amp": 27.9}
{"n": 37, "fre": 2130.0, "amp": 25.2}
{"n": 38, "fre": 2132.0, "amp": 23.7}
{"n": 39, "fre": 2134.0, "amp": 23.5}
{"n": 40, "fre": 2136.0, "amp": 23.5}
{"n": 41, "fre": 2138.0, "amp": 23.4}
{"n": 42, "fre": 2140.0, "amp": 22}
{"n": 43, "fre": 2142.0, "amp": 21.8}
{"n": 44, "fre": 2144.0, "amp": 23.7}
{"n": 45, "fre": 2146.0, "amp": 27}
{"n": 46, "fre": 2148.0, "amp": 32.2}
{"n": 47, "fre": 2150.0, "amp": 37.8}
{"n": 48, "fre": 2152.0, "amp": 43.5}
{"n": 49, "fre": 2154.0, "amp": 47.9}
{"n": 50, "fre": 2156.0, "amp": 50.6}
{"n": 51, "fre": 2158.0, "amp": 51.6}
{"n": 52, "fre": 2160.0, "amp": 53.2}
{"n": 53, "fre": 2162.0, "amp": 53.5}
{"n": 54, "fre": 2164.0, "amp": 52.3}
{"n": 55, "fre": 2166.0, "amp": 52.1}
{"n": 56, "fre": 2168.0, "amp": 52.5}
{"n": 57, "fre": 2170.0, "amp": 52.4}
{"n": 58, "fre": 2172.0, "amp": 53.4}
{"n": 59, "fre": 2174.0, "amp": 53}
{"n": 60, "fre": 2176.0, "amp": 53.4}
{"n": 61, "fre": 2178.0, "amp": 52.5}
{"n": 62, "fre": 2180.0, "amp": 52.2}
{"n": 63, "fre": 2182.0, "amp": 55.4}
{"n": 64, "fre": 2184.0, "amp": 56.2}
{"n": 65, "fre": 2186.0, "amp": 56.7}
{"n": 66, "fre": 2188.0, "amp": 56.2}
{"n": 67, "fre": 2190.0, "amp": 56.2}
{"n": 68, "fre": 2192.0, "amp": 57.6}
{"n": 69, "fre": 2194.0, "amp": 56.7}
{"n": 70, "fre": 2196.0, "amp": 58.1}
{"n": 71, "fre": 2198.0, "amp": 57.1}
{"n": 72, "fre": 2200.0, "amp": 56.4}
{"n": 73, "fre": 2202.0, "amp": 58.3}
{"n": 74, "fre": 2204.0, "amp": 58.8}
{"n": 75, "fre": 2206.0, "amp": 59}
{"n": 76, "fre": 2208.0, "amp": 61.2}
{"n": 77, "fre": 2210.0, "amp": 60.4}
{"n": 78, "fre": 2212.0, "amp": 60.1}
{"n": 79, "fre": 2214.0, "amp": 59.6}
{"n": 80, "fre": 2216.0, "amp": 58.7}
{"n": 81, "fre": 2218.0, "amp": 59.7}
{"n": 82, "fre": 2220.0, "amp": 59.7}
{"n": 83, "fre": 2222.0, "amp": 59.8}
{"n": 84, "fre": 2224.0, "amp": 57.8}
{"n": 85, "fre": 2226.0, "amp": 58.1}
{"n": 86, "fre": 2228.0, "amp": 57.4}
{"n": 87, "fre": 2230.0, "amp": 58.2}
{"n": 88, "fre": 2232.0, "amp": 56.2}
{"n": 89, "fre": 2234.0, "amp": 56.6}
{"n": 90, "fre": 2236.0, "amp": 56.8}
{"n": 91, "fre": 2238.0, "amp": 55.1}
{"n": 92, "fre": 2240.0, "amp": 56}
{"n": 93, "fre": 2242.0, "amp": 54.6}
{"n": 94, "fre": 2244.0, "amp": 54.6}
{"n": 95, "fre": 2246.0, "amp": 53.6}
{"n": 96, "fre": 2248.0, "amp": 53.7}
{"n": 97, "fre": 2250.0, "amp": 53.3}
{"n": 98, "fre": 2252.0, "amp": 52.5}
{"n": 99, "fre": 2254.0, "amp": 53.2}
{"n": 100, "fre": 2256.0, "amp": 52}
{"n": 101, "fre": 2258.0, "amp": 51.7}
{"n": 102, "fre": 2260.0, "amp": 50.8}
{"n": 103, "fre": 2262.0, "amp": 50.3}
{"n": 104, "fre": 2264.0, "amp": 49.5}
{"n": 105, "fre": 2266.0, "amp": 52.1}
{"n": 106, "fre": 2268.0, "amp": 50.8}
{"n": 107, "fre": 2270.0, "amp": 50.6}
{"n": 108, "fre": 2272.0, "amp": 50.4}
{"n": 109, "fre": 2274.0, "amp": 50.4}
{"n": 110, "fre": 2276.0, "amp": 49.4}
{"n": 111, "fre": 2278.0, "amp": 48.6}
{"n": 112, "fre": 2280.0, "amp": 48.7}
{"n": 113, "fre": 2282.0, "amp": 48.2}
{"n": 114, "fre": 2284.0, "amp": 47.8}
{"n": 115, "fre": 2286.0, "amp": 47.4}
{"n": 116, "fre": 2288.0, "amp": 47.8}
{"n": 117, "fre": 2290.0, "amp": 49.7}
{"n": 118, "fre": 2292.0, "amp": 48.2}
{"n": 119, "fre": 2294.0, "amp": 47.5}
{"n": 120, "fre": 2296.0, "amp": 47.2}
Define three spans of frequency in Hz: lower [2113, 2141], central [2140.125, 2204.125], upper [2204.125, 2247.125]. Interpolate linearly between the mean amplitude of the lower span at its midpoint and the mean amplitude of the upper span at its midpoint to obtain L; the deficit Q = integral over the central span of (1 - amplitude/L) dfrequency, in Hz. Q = -4.7 Hz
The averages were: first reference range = 35.6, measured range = 49.5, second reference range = 57.8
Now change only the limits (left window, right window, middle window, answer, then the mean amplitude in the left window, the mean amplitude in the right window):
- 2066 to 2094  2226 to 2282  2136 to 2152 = 8.03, 57.2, 52.9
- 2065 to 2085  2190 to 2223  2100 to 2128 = 2.67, 57.1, 58.7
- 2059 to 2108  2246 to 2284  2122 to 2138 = 7.85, 58.2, 50.9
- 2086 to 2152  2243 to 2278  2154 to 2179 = -3.00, 44.3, 51.6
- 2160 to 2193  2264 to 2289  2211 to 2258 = -4.53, 54.1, 49.4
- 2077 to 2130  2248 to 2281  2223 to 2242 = -1.94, 53.8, 51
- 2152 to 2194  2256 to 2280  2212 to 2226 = -1.97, 53.3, 50.4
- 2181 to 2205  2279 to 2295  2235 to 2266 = -0.93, 57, 48.2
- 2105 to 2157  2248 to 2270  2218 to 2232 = -2.93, 39.1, 51.7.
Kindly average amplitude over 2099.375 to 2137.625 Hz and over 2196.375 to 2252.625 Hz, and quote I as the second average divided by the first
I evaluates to 1.3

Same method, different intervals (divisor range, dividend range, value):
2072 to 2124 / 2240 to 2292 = 0.90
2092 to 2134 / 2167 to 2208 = 1.12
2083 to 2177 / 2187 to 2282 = 1.18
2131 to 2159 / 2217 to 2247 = 1.76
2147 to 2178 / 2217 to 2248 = 1.15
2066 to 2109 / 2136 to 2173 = 0.71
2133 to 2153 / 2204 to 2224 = 2.14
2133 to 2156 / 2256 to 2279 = 1.65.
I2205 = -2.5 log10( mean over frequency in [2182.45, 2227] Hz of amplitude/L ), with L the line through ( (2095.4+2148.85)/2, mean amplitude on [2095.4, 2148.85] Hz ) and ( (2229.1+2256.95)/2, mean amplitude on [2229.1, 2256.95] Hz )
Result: -0.15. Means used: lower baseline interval 42.2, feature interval 58.3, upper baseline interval 54.7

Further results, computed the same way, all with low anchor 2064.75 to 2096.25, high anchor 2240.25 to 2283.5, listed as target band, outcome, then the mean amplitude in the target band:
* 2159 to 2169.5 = 0.04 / 52.7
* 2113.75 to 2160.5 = 0.46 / 36.5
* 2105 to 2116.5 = -0.03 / 57.8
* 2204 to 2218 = -0.13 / 59.8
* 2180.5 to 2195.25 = -0.05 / 56.3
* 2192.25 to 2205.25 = -0.08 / 57.6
